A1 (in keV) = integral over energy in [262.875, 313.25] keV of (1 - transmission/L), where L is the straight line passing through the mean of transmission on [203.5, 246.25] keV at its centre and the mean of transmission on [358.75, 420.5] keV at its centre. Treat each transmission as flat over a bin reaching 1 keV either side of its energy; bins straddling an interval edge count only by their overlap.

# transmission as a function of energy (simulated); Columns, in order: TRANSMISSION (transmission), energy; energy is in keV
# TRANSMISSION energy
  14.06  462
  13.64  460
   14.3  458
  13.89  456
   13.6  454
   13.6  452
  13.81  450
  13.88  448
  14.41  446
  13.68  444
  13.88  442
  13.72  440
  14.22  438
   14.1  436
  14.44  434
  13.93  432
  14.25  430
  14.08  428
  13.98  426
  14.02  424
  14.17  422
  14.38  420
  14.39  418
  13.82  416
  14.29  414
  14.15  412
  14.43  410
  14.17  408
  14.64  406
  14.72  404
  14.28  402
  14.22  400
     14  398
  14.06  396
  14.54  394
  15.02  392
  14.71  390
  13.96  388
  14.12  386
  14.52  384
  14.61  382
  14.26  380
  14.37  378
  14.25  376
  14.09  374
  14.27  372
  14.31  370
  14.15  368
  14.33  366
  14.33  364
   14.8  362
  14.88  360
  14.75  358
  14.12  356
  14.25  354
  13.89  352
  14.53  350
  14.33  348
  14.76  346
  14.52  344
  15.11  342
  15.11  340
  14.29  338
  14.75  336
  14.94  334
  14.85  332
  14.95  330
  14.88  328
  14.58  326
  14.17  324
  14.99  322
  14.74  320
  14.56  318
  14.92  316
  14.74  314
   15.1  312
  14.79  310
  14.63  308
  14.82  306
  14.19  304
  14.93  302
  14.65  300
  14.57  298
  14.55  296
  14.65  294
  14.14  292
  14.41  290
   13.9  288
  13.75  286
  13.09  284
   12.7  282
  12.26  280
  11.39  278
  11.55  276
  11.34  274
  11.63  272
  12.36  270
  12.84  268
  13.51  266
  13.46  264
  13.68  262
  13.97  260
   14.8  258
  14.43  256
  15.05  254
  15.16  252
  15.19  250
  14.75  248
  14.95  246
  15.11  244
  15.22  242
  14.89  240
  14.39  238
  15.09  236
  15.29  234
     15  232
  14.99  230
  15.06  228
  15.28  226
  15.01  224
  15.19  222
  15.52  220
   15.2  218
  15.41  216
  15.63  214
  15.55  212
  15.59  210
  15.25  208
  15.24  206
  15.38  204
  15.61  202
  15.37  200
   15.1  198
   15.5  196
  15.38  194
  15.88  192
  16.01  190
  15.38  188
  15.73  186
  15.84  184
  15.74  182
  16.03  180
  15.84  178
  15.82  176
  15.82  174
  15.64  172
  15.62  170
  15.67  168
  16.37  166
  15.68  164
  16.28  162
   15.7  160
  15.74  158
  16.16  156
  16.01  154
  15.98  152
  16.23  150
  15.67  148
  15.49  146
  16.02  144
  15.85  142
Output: 4.4 keV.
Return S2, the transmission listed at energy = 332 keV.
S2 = 14.85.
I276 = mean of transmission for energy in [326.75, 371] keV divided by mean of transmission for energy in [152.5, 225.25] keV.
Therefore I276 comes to 0.93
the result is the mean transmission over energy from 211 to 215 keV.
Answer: 15.6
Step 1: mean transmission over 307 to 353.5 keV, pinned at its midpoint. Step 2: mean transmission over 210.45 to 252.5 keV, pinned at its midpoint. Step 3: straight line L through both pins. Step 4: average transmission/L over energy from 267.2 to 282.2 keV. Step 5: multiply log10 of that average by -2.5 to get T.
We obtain 0.24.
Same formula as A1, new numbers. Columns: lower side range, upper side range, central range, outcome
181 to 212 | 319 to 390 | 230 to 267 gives 1.28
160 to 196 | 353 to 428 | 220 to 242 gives 0.54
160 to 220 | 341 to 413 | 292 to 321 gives 0.36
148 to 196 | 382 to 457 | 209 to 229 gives 0.23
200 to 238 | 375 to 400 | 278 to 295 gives 1.62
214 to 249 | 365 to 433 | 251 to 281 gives 3.55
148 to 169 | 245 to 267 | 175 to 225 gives -0.68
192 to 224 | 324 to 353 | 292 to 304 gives 0.24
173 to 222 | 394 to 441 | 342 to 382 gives 0.39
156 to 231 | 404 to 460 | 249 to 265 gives 0.75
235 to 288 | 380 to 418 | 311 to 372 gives -2.31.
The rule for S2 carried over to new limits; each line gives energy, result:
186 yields 15.73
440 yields 13.72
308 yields 14.63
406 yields 14.64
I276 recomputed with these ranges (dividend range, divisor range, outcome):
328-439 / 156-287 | 0.97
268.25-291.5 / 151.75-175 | 0.79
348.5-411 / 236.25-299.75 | 1.04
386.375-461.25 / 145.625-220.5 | 0.90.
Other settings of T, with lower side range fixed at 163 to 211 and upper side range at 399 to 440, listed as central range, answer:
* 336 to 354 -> 0.01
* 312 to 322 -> 0.00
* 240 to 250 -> 0.02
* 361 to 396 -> 0.01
